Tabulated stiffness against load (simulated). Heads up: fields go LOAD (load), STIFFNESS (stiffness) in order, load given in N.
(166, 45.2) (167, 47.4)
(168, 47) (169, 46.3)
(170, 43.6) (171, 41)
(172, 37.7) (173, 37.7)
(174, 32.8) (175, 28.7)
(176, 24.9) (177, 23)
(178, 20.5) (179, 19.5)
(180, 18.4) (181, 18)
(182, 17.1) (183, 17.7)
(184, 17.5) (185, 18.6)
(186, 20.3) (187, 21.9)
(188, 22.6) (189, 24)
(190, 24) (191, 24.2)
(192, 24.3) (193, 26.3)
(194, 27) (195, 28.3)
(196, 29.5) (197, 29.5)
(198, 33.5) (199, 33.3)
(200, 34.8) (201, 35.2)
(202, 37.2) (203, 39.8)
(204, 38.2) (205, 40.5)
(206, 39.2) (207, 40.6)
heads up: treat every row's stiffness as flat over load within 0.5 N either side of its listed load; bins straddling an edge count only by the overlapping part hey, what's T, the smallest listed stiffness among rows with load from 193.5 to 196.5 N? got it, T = 27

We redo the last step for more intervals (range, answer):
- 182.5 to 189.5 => 17.5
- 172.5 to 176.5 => 24.9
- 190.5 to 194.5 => 24.2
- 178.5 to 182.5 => 17.1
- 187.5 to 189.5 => 22.6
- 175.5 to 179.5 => 19.5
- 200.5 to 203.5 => 35.2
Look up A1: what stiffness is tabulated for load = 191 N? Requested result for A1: 24.2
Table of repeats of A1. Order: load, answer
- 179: 19.5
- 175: 28.7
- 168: 47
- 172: 37.7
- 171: 41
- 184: 17.5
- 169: 46.3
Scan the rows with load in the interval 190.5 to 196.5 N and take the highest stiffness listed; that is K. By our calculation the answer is 29.5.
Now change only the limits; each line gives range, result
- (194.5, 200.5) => 34.8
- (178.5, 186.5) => 20.3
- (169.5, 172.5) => 43.6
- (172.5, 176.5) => 37.7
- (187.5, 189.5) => 24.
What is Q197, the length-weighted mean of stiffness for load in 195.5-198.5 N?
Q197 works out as 30.8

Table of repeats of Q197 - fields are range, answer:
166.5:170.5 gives 46.1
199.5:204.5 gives 37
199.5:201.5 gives 35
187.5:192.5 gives 23.8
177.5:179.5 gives 20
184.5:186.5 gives 19.5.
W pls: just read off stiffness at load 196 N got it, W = 29.5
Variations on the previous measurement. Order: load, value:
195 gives 28.3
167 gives 47.4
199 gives 33.3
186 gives 20.3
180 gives 18.4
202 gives 37.2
